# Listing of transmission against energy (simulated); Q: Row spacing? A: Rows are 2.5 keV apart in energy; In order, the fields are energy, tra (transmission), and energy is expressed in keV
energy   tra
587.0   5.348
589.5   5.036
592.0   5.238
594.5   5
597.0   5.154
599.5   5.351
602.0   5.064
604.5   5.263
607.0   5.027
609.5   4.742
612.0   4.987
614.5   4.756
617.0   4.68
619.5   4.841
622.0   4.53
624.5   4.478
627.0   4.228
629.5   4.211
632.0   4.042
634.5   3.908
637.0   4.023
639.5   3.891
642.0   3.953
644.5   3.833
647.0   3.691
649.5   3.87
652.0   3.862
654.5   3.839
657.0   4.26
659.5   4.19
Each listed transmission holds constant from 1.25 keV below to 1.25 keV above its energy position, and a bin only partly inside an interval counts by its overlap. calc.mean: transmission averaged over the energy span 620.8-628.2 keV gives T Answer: 4.41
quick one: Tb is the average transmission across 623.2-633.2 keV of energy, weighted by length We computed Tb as 4.24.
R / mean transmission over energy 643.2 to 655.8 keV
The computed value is 3.82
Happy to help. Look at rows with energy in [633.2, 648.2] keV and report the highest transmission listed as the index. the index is 4.023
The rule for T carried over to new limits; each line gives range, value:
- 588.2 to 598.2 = 5.11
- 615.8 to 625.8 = 4.63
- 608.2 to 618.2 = 4.79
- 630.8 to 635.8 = 3.97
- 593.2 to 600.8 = 5.17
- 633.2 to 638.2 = 3.97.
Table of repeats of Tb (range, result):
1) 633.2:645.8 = 3.92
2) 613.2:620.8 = 4.76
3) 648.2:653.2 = 3.86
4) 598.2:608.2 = 5.18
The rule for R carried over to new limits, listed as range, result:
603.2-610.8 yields 5.01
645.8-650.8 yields 3.78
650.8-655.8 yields 3.85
